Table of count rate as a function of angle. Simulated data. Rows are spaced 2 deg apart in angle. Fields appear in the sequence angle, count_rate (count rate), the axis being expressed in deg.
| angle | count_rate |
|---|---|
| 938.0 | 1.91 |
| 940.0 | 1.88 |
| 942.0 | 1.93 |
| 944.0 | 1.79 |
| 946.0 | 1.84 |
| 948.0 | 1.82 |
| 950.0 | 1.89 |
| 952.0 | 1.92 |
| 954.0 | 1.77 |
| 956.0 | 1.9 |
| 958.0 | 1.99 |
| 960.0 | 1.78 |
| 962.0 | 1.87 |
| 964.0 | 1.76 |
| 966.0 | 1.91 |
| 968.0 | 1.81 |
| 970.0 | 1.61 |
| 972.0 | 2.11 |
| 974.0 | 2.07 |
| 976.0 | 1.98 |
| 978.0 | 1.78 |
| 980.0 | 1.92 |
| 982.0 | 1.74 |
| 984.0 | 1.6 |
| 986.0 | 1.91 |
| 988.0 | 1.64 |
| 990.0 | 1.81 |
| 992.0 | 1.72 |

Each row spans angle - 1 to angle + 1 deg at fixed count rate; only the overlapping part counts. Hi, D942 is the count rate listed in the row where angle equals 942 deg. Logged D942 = 1.93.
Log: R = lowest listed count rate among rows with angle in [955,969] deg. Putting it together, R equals 1.76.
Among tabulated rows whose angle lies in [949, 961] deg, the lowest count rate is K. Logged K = 1.77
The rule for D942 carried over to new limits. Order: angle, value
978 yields 1.78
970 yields 1.61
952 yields 1.92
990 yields 1.81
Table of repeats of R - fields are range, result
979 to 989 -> 1.6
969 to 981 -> 1.61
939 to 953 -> 1.79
